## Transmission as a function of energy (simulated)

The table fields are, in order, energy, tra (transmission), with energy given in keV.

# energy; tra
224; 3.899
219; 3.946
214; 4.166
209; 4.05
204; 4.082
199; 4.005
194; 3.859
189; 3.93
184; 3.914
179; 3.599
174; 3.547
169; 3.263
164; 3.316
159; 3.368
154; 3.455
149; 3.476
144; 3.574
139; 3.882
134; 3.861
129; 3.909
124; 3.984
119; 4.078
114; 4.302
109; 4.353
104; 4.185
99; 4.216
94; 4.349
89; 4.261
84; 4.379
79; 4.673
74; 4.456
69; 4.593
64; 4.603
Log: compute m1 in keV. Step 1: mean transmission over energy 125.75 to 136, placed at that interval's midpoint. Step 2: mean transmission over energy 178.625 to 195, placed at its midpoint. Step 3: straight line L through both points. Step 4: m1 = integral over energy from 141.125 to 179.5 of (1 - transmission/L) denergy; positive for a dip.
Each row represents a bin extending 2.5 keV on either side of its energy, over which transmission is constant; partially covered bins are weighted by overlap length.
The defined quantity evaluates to 4.2 keV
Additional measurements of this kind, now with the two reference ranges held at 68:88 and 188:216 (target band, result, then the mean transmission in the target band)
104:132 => 1.4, 4.13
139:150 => 1.6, 3.61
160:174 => 2.7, 3.34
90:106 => 0.6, 4.25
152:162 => 1.9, 3.4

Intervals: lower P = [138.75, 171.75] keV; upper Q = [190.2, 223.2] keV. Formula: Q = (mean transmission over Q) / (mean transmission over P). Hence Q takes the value 1.16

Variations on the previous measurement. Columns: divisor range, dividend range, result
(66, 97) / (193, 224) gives 0.90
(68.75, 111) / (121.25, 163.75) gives 0.84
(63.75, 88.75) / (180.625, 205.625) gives 0.87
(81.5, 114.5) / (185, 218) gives 0.93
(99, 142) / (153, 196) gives 0.88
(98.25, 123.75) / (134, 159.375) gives 0.86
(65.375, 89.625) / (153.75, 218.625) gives 0.83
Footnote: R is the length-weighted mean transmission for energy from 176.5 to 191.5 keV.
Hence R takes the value 3.81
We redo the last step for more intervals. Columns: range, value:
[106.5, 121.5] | 4.24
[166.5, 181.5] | 3.47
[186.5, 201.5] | 3.93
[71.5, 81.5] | 4.56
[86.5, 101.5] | 4.28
